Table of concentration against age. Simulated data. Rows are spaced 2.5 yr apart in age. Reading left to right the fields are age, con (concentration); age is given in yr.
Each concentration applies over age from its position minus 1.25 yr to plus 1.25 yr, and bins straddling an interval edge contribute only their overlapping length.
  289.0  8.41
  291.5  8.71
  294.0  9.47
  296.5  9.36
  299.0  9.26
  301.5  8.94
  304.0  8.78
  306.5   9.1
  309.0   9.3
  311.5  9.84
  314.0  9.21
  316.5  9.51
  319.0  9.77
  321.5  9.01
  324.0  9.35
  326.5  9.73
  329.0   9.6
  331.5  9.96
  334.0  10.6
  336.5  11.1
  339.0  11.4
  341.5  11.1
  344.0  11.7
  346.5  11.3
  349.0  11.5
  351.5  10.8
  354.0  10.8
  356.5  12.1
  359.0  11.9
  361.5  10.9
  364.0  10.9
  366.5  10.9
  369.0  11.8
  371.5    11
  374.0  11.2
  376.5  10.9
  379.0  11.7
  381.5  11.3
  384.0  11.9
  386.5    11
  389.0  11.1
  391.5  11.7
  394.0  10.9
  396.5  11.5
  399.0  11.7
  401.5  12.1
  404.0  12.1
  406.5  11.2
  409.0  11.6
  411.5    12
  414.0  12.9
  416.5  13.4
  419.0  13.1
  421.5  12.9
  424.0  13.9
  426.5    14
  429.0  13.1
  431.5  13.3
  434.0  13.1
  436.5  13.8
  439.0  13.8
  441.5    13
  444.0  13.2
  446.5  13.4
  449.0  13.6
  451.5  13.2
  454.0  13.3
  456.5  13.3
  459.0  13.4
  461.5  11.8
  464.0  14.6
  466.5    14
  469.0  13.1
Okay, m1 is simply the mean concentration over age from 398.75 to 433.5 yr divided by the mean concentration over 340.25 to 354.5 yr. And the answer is 1.13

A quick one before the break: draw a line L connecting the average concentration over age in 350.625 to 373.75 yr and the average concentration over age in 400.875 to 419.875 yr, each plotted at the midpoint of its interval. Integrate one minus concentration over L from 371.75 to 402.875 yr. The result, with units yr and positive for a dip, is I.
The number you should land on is 1.01 yr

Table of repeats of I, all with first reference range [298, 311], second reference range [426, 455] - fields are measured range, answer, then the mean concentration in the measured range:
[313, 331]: 0.35 yr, 9.48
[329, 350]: -1.58 yr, 11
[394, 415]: 0.75 yr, 11.8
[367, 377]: 0.01 yr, 11.2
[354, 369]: -0.59 yr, 11.3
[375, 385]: 0.05 yr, 11.4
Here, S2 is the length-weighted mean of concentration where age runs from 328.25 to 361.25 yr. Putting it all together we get 11.1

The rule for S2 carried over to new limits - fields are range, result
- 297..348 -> 9.93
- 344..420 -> 11.6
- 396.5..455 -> 12.9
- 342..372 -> 11.3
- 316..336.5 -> 9.78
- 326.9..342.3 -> 10.6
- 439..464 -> 13.2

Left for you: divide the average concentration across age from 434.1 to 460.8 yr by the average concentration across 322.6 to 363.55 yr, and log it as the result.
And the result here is 1.23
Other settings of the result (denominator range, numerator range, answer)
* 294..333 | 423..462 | 1.42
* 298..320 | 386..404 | 1.24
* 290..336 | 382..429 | 1.29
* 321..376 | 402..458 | 1.20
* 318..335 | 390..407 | 1.20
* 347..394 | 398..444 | 1.14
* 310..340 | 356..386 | 1.15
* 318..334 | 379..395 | 1.18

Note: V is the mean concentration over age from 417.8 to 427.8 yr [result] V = 13.5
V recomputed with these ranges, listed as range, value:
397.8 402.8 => 11.9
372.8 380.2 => 11.3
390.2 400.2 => 11.4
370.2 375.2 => 11.1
